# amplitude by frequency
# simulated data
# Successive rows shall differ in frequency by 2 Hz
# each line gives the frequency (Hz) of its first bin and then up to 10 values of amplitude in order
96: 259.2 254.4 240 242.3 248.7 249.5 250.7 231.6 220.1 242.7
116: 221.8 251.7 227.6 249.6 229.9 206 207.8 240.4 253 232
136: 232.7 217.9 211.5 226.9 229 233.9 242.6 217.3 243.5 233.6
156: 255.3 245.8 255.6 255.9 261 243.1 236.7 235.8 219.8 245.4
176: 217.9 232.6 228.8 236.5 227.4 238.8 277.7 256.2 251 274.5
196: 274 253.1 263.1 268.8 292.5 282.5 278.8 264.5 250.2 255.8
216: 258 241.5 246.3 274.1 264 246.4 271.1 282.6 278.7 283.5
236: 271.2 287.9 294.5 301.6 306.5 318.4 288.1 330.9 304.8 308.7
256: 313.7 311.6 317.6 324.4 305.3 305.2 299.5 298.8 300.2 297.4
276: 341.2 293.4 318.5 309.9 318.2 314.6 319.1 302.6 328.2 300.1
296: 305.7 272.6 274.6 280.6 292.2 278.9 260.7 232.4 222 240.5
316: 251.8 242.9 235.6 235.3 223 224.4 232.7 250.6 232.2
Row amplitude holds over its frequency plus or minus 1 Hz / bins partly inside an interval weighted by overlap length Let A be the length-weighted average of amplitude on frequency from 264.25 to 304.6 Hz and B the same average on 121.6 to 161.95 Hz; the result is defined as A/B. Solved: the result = 1.30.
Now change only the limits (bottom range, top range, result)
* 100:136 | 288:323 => 1.14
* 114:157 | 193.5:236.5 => 1.15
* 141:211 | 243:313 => 1.21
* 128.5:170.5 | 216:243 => 1.14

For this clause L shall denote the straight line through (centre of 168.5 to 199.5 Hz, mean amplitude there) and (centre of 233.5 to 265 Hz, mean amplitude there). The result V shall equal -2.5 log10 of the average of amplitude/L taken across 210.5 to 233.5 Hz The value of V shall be 0.07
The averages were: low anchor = 245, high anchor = 305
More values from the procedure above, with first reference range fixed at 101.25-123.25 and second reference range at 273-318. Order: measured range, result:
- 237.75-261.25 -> -0.12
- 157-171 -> 0.02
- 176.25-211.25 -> 0.01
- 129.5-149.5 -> 0.07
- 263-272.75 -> -0.08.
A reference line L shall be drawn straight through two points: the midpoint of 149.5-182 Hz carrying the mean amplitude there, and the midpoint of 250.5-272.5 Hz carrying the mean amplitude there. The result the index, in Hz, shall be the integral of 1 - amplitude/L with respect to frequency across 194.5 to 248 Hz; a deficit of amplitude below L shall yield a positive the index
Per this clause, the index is 1.14 Hz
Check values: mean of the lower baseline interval 240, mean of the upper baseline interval 309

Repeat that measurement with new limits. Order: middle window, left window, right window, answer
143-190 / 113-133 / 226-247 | 2.5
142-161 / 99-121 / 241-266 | 1.5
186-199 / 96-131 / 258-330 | -0.3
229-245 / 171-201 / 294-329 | -2.5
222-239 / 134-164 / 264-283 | 0.6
